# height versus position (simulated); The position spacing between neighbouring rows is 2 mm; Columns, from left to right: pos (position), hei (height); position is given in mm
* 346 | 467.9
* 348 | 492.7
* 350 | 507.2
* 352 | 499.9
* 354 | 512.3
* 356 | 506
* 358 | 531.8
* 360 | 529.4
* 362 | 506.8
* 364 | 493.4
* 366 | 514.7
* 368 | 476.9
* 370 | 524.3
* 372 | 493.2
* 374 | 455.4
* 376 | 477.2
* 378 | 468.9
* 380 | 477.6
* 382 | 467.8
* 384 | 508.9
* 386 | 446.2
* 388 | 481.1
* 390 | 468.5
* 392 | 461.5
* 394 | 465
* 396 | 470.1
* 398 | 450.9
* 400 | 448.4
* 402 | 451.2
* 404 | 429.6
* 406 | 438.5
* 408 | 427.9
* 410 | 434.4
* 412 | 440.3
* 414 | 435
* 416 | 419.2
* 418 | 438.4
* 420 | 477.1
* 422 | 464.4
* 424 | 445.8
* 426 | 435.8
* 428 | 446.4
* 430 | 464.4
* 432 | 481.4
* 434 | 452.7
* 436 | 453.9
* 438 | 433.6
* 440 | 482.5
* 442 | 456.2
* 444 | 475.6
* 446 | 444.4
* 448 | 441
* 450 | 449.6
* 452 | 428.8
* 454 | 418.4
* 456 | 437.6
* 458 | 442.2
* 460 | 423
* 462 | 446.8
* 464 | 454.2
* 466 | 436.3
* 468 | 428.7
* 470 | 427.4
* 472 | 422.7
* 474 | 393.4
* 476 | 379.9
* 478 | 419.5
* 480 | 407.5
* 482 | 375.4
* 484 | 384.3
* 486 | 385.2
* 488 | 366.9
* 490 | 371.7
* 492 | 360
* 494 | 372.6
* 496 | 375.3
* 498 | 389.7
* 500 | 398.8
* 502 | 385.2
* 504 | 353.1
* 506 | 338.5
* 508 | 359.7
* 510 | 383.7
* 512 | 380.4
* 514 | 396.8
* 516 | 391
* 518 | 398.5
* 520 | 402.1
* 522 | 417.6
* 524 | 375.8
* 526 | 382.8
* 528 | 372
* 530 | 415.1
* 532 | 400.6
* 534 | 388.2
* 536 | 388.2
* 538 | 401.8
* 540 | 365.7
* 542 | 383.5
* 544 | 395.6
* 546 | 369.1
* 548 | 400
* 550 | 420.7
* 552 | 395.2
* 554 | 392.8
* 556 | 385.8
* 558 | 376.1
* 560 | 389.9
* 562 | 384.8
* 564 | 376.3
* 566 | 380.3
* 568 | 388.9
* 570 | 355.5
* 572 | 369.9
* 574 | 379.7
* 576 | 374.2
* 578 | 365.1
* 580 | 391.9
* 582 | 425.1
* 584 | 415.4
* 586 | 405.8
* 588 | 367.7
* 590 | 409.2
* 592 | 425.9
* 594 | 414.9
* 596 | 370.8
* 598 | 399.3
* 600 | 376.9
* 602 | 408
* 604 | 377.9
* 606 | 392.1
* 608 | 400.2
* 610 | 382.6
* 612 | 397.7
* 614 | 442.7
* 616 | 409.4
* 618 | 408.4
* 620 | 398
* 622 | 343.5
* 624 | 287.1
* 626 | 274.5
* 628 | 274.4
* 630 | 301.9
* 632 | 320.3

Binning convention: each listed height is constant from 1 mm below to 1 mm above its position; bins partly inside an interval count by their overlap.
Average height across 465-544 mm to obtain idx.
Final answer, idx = 389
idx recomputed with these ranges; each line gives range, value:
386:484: 441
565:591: 387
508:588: 389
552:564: 386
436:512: 410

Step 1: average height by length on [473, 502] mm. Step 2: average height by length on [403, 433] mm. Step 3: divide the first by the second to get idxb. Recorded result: 0.86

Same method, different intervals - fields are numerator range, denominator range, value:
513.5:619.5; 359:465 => 0.85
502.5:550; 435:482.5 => 0.89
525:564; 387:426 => 0.87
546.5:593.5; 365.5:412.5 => 0.84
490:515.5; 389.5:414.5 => 0.84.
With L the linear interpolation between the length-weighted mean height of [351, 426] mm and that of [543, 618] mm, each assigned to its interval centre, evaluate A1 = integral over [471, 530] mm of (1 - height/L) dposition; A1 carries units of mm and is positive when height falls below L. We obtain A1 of 5.6 mm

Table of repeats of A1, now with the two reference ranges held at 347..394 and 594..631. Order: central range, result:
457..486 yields 1.6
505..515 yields 1.2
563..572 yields 0.4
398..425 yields 1.6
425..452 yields 0.2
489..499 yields 1.3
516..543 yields 1.3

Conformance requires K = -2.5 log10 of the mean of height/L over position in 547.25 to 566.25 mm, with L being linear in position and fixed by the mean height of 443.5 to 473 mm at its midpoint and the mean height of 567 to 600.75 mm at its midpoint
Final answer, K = 0.03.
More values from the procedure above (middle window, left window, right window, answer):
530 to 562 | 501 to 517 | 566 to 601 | -0.03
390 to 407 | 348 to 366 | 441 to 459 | 0.06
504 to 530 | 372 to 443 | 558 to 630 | 0.08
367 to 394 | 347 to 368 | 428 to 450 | 0.04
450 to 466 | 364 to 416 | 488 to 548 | -0.04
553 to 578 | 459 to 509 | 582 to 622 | 0.05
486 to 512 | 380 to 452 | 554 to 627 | 0.13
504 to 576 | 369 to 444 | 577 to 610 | 0.08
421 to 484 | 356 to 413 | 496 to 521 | -0.03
